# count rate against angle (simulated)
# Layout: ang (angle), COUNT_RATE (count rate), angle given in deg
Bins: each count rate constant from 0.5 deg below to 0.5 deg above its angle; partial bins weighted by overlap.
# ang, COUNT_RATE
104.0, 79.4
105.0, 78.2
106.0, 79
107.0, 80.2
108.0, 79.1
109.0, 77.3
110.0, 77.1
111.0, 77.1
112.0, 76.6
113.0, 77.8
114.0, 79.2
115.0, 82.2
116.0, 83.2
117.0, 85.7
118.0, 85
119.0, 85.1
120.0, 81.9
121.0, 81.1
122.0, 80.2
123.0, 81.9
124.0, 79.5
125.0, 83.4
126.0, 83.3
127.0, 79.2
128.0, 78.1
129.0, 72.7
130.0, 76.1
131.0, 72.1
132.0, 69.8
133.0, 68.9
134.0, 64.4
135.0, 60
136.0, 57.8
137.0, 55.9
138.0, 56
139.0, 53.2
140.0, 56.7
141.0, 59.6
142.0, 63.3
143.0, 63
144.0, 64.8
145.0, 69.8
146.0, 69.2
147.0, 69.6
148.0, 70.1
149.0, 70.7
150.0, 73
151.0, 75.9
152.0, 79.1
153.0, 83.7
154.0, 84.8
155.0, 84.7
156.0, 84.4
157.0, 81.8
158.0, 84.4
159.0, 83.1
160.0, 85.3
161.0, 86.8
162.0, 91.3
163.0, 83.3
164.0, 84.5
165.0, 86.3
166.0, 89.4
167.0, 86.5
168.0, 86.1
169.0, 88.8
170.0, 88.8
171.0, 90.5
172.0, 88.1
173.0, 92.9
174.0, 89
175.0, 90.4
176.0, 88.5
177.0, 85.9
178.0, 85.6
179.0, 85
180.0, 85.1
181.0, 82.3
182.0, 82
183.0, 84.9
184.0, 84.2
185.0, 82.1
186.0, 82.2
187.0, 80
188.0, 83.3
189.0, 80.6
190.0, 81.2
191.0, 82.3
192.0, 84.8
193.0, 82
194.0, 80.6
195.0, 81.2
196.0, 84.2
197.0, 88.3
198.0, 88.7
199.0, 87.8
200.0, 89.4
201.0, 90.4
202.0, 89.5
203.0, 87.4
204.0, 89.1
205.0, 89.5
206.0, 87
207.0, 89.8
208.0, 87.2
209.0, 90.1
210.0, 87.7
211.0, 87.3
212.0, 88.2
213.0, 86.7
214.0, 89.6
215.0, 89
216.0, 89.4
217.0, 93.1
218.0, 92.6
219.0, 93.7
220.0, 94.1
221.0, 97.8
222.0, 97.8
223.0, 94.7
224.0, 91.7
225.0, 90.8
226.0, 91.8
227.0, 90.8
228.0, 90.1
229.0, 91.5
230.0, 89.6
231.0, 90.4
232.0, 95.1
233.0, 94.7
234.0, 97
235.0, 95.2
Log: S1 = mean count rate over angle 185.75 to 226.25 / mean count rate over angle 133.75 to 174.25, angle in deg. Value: 1.2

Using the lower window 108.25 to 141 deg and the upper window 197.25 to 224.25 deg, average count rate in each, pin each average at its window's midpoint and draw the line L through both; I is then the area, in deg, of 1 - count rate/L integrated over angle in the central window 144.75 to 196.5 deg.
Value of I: -0.2 deg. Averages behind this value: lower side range 74.1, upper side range 90.3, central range 83.1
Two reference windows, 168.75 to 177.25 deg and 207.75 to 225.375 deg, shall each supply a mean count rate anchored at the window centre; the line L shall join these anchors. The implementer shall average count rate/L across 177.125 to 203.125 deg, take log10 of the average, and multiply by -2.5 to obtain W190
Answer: 0.07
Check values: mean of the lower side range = 89.3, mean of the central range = 84.4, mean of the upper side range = 91.3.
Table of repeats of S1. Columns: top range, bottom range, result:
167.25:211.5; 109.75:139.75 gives 1.15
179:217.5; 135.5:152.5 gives 1.32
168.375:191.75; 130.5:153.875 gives 1.28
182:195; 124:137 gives 1.15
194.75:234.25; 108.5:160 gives 1.21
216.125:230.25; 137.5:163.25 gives 1.25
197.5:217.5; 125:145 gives 1.33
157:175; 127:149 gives 1.33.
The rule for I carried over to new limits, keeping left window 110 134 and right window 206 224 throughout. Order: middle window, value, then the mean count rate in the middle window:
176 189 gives 0.46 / 83.6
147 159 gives 0.55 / 79.1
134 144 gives 2.72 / 59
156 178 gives -0.63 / 87.1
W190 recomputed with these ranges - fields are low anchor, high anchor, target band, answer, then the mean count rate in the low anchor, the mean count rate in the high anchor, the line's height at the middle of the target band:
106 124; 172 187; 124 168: 0.12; 80.6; 85.6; 83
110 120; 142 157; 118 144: 0.11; 81.1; 74.4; 78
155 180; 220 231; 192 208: 0.04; 86.9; 92.6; 90.1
